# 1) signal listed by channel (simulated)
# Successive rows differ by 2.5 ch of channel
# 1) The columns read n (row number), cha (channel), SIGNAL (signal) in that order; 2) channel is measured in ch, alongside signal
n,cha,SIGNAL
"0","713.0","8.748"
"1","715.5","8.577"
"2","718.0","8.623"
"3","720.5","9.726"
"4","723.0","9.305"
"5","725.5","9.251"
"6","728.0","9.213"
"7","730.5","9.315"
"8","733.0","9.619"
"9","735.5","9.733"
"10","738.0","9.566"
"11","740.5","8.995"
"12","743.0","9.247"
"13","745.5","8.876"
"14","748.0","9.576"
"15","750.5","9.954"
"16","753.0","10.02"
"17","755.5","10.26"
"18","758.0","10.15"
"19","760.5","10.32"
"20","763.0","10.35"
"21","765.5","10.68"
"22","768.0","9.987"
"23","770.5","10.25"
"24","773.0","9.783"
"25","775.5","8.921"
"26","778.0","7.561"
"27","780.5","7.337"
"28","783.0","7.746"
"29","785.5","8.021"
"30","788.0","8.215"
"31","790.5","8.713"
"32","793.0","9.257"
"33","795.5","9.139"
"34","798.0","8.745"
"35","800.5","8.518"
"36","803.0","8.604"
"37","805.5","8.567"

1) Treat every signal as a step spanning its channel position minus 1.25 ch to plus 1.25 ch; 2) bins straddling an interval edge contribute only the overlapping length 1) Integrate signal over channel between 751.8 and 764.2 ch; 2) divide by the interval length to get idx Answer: 10.2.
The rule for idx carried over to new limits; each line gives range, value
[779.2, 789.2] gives 7.83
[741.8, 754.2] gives 9.53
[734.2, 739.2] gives 9.65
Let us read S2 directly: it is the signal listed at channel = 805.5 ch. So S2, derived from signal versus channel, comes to 8.567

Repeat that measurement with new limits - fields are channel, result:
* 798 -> 8.745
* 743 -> 9.247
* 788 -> 8.215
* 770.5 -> 10.25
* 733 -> 9.619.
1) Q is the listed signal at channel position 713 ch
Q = 8.748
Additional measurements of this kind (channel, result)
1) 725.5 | 9.251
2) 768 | 9.987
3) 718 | 8.623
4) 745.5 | 8.876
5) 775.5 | 8.921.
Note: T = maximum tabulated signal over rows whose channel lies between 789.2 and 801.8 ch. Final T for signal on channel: 9.257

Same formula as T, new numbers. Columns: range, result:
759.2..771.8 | 10.68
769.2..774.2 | 10.25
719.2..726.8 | 9.726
